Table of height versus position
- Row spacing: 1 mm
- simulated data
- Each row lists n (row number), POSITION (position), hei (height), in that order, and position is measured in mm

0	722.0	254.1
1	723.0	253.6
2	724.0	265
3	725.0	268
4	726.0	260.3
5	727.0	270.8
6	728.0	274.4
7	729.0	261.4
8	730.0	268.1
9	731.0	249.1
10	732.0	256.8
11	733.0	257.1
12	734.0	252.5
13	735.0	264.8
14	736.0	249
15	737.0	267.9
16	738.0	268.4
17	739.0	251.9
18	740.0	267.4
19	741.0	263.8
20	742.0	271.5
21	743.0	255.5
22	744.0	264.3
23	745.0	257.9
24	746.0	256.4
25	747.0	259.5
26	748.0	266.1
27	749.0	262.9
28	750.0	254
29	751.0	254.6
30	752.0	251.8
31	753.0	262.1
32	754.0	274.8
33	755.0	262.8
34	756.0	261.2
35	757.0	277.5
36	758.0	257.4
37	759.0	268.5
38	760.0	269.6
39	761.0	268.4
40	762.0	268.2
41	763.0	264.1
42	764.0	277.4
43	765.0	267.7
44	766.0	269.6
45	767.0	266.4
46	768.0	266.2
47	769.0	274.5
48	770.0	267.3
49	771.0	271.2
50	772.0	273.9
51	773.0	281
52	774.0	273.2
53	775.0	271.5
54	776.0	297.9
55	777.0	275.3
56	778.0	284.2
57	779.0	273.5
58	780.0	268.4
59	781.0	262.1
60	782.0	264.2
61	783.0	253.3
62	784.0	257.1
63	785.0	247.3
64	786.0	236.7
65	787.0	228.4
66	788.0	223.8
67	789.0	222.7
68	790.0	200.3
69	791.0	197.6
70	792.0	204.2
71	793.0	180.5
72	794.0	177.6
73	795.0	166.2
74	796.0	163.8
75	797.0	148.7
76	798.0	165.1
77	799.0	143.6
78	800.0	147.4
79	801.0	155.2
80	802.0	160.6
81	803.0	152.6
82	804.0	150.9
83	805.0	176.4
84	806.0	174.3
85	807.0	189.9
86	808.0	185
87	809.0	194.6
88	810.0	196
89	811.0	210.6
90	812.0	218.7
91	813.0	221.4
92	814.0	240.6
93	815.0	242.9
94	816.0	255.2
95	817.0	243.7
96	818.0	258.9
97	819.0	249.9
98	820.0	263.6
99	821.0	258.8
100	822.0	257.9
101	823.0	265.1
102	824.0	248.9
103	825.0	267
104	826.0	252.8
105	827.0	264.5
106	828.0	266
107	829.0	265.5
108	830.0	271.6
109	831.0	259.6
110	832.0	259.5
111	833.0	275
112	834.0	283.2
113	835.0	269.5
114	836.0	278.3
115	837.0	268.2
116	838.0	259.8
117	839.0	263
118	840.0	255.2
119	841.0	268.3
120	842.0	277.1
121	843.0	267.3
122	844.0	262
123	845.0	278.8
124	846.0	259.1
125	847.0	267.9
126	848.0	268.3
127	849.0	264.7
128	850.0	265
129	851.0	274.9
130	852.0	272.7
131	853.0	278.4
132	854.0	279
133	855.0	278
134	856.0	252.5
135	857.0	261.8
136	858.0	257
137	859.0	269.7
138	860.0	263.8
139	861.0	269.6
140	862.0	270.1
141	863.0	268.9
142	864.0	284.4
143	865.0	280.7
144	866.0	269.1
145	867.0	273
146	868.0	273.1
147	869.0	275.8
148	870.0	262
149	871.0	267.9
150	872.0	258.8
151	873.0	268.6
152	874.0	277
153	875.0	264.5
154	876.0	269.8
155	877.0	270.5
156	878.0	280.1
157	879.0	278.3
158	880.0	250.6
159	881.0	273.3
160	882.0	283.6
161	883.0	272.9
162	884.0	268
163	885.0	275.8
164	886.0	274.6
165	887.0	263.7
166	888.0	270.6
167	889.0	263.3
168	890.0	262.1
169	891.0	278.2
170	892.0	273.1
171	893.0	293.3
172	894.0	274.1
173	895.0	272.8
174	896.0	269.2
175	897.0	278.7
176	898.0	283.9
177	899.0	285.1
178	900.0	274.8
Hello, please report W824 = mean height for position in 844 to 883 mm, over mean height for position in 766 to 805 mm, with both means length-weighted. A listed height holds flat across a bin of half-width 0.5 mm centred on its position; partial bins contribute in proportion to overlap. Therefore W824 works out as 1.2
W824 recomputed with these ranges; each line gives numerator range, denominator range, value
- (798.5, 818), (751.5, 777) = 0.72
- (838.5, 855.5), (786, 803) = 1.49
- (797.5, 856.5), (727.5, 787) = 0.91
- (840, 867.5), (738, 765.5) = 1.02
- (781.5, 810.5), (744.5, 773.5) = 0.72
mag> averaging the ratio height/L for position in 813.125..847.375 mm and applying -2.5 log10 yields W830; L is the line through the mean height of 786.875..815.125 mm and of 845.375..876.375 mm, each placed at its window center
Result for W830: -0.159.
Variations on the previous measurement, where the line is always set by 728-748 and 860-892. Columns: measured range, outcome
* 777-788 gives 0.03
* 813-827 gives 0.06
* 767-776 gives -0.04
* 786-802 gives 0.40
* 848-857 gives 0.00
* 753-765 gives -0.02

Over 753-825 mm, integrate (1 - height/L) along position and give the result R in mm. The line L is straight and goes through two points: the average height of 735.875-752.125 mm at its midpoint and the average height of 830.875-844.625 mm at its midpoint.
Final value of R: 8.1 mm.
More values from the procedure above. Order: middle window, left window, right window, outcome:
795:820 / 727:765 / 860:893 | 6.79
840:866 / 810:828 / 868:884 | -0.83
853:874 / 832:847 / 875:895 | 0.07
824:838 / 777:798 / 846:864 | -0.80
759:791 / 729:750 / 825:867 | 0.22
